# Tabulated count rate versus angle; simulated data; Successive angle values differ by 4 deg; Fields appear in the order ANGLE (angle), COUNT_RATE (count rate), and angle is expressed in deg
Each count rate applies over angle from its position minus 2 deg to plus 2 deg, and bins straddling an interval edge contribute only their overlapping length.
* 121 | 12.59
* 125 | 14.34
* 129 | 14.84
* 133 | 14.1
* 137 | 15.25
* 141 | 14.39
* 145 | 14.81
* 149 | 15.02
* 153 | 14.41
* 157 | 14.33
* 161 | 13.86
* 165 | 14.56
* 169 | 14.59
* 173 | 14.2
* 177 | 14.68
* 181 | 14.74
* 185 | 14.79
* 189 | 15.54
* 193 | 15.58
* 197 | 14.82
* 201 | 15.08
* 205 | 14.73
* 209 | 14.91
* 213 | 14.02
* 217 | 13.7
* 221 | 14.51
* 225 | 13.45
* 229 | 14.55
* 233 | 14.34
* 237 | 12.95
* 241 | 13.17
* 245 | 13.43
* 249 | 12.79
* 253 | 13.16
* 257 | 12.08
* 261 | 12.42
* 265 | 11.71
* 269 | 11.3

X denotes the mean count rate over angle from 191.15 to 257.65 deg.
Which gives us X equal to 14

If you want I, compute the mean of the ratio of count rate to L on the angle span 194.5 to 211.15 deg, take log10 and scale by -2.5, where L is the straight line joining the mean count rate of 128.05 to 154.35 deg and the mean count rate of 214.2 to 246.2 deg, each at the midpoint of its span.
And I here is -0.063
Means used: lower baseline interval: 14.7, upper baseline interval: 13.8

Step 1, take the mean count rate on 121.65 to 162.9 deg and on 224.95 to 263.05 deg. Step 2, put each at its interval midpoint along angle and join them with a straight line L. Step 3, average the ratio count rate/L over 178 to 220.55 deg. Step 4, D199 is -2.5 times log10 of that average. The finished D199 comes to -0.08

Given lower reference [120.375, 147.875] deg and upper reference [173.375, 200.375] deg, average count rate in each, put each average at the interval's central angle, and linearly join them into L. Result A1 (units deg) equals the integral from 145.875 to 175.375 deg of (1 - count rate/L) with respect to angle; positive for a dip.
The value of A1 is 0.5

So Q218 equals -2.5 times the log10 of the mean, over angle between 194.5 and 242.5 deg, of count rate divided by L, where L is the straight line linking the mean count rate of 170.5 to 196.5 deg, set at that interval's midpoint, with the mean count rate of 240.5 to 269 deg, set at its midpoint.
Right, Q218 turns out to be -0.04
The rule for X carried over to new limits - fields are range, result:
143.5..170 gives 14.5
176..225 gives 14.7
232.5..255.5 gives 13.2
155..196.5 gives 14.7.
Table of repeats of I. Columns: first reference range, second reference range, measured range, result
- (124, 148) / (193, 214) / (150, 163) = 0.03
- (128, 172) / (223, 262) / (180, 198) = -0.08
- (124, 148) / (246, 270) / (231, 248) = -0.06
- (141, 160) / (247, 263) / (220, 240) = -0.07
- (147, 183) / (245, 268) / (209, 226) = -0.06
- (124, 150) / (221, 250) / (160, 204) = -0.04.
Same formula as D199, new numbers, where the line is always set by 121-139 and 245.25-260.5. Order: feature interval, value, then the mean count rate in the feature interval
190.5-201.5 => -0.127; 15.2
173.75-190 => -0.087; 14.8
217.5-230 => -0.076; 14.1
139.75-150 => -0.040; 14.7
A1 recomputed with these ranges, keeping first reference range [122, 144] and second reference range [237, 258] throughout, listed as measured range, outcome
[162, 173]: -0.3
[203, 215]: -1.0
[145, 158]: -0.4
